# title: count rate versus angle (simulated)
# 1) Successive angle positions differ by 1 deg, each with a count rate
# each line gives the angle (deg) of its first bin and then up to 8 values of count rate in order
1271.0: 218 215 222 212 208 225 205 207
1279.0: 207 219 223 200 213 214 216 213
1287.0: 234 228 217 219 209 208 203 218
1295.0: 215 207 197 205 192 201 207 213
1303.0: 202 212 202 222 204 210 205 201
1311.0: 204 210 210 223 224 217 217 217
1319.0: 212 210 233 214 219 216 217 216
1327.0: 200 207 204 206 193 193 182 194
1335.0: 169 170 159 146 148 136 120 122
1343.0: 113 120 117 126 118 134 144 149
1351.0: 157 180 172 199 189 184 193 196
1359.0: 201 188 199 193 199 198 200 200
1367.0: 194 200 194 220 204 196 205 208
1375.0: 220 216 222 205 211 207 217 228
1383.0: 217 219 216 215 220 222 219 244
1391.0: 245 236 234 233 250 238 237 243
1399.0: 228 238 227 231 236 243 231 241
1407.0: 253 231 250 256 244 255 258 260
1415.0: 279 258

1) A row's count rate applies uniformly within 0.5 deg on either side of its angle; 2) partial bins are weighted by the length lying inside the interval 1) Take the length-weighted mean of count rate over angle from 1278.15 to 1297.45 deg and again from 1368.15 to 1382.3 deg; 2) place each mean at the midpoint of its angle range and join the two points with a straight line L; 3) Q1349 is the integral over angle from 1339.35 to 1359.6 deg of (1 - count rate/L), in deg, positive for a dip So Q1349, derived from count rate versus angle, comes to 5.5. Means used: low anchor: 214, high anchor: 210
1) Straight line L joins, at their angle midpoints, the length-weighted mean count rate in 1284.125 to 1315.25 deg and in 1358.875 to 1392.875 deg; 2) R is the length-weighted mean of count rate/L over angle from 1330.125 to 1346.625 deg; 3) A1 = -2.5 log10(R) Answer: 0.36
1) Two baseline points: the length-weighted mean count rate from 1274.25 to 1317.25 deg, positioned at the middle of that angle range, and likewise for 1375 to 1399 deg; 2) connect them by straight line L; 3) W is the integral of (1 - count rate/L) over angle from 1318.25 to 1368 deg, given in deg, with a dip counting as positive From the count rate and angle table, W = 9.0 deg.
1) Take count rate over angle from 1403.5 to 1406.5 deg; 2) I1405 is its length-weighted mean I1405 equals 238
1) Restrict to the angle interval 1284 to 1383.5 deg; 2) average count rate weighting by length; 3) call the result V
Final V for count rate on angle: 195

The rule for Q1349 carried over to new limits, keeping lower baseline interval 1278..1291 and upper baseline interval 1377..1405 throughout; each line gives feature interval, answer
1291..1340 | 3.8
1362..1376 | 1.4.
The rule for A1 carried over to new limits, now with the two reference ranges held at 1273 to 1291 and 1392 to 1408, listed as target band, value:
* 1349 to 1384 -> 0.17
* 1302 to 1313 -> 0.06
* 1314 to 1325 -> 0.02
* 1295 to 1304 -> 0.07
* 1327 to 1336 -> 0.17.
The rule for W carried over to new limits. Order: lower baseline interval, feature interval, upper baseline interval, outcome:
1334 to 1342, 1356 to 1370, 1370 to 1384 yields -0.5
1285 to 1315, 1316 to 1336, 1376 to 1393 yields 0.8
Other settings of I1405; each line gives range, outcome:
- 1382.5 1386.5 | 217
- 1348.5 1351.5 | 150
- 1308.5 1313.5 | 206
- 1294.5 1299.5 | 203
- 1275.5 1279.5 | 211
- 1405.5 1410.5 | 246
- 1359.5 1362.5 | 193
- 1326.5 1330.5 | 204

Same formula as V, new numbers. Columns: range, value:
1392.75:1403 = 236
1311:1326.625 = 216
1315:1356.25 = 177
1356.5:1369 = 197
